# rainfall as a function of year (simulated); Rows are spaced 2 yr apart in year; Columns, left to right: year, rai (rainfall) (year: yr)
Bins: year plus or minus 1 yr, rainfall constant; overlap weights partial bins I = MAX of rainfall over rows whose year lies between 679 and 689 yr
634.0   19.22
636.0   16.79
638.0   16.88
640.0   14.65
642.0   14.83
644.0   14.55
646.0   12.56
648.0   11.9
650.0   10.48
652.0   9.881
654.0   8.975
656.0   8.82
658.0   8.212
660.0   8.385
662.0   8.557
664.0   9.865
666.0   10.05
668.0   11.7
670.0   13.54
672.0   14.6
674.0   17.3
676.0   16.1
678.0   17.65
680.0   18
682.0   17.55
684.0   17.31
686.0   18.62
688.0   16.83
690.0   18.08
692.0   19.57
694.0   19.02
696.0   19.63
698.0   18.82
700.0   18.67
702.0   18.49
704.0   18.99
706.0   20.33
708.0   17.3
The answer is 18.62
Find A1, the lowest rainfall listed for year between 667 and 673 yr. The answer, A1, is 11.7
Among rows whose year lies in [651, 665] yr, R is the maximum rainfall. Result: 9.881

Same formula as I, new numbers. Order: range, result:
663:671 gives 13.54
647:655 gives 11.9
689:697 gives 19.63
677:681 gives 18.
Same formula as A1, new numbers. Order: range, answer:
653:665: 8.212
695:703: 18.49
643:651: 10.48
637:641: 14.65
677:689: 16.83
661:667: 8.557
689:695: 18.08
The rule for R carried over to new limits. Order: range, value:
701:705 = 18.99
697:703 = 18.82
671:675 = 17.3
